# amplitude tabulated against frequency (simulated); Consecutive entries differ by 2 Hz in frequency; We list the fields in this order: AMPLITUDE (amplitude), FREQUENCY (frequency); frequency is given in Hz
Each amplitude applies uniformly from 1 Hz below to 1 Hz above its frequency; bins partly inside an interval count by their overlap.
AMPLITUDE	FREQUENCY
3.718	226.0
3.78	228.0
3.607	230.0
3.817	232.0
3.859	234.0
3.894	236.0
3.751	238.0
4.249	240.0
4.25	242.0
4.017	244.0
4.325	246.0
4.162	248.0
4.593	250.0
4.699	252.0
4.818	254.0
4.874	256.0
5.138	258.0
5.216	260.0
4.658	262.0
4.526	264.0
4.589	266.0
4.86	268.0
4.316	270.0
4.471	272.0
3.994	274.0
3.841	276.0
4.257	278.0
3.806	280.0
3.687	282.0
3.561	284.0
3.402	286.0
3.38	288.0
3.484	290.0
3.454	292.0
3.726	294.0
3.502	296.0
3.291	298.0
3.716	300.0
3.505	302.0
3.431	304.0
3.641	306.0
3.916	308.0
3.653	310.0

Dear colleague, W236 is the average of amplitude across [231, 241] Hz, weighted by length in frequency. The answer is 3.91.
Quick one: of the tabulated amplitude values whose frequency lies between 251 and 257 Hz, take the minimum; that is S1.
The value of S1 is 4.699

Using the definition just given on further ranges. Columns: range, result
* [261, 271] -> 4.316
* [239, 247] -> 4.017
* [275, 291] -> 3.38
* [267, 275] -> 3.994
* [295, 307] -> 3.291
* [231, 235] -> 3.817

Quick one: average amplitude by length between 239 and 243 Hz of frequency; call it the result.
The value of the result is 4.25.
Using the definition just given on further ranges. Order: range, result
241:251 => 4.27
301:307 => 3.53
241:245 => 4.13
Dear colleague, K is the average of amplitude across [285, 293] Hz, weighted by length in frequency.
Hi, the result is 3.43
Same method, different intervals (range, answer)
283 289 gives 3.45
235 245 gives 4.03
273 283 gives 3.92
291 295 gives 3.59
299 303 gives 3.61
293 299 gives 3.51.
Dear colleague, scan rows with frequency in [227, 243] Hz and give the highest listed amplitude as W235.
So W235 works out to 4.25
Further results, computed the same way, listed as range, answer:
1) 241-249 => 4.325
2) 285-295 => 3.726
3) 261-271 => 4.86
